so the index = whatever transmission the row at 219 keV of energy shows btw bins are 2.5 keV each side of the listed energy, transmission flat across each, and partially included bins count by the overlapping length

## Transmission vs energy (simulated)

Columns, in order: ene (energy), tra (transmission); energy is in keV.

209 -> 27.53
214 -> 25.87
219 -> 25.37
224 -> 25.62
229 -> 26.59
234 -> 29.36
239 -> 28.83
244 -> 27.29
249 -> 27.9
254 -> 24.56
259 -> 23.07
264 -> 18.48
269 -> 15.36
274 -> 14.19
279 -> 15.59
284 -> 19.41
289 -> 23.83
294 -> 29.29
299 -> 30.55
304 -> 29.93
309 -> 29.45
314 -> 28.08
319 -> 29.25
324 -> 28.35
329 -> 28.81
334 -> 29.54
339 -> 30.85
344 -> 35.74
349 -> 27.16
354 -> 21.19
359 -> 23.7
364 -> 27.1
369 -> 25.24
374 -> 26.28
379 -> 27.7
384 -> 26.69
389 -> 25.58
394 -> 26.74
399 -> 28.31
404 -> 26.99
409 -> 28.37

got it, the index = 25.37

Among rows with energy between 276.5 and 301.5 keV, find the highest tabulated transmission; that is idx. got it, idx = 30.55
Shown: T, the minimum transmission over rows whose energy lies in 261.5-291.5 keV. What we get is 14.19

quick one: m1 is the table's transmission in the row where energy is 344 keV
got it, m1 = 35.74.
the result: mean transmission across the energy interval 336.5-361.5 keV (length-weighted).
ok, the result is 27.7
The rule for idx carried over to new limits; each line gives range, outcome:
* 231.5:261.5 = 29.36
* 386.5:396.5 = 26.74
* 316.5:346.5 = 35.74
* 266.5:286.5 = 19.41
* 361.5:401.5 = 28.31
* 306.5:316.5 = 29.45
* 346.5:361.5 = 27.16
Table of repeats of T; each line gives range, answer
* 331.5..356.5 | 21.19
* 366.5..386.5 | 25.24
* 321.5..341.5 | 28.35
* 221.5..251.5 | 25.62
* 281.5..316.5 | 19.41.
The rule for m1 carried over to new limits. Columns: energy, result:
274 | 14.19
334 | 29.54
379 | 27.7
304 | 29.93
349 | 27.16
